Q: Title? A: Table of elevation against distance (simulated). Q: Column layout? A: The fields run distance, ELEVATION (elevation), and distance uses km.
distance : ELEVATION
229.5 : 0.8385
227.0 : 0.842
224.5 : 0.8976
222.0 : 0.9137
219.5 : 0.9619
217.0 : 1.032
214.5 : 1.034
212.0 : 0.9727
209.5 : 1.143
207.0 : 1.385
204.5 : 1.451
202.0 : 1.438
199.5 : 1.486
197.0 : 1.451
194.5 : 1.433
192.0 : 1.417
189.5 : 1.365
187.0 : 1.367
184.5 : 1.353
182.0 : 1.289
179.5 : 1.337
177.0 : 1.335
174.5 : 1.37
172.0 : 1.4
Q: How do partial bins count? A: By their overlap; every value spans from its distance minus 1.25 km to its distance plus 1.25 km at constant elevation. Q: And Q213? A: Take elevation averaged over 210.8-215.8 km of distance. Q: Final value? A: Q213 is 1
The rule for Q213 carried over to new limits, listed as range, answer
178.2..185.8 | 1.33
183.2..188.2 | 1.36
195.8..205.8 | 1.46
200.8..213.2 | 1.28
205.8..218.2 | 1.11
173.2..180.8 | 1.35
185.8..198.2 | 1.41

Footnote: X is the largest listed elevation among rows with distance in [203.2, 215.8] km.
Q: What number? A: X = 1.451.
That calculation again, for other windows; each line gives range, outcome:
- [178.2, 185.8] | 1.353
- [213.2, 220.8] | 1.034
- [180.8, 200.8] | 1.486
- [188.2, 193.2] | 1.417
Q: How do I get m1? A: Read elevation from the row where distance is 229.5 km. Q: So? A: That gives 0.8385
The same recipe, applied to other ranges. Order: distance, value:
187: 1.367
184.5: 1.353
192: 1.417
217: 1.032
